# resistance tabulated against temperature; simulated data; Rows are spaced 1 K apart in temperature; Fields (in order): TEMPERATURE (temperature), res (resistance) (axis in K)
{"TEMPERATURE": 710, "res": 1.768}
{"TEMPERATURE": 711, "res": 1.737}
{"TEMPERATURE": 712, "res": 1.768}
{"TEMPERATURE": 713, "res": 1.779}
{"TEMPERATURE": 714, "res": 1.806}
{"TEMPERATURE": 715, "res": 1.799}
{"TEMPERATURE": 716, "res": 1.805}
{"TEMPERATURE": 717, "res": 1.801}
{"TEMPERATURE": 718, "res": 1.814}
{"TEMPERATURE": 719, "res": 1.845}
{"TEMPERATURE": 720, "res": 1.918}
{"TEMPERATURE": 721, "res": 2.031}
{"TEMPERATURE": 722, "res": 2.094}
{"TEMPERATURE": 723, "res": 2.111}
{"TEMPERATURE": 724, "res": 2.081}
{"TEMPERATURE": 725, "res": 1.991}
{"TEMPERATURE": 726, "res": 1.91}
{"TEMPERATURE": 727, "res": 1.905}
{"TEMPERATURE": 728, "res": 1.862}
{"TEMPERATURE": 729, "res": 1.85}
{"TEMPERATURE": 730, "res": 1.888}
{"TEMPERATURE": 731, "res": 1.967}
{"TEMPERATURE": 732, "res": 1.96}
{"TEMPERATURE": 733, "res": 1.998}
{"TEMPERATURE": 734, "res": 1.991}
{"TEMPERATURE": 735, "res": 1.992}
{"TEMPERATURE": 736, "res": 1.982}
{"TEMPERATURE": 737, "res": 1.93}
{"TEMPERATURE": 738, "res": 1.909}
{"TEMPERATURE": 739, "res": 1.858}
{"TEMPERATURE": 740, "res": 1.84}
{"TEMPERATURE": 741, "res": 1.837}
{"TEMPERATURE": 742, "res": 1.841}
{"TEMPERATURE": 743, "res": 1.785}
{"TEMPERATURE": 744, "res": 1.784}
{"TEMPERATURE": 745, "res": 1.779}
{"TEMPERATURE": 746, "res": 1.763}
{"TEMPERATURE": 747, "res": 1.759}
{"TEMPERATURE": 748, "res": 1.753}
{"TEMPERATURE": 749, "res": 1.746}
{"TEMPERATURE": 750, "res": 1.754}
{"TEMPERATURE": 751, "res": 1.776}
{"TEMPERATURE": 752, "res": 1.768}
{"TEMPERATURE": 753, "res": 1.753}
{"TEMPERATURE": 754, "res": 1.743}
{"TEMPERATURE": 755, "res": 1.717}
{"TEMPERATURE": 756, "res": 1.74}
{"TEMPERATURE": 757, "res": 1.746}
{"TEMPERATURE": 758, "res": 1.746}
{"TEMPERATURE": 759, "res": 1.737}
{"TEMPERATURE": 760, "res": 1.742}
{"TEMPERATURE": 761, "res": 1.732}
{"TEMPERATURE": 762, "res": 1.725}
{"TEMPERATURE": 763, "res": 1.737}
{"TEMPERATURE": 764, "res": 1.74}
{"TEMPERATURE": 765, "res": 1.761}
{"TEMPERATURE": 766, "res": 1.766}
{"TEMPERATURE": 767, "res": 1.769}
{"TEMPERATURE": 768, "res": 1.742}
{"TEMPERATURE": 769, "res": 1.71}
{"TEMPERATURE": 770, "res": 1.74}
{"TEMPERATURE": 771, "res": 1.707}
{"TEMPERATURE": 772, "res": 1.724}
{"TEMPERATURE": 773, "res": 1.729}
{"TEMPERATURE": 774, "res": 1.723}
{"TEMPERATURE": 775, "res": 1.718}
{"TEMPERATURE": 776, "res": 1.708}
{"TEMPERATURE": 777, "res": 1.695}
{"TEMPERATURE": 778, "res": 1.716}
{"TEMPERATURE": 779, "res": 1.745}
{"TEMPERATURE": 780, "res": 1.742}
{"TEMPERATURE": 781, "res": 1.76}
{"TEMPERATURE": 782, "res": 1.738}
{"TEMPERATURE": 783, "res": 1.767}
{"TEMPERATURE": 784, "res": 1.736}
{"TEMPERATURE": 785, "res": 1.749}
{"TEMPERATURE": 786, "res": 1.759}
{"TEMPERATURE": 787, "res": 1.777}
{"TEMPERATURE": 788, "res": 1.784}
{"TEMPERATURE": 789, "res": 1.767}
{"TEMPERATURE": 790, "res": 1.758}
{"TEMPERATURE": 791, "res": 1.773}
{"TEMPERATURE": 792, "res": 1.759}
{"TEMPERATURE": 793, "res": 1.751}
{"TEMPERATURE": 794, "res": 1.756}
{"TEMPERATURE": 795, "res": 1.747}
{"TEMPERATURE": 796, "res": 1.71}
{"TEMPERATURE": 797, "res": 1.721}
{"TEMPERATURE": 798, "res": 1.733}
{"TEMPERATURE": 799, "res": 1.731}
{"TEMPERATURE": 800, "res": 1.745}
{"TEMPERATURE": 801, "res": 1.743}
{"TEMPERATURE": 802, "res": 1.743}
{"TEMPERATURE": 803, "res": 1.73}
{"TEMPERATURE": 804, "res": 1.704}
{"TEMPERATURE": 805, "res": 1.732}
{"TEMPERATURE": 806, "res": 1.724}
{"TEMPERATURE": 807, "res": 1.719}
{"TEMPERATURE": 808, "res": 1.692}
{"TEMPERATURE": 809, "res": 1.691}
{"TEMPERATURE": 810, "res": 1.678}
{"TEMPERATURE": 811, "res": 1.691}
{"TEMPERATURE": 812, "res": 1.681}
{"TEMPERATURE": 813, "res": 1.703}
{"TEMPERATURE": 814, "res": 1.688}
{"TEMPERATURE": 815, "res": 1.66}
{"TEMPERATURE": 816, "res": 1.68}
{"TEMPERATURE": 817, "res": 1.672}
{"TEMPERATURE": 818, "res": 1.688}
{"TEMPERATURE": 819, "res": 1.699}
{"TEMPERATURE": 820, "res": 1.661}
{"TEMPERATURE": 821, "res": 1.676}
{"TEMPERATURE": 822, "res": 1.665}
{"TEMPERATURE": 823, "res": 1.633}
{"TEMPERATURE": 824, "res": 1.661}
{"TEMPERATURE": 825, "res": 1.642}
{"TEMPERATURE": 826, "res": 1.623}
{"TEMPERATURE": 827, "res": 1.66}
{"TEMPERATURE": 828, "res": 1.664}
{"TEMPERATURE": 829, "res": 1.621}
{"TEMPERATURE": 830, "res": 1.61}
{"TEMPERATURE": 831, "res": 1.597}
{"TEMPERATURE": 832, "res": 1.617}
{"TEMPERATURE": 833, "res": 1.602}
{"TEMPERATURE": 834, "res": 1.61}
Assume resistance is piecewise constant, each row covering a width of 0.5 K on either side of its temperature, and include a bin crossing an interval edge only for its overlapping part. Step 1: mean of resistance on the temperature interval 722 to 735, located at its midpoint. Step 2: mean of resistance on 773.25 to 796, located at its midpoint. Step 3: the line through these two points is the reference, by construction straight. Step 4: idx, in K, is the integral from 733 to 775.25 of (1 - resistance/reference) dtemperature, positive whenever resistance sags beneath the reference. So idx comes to 1.9 K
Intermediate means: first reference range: 1.97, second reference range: 1.75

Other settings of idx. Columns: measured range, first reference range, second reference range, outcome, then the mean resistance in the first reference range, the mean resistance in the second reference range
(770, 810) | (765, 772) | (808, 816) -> -0.54 K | 1.74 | 1.68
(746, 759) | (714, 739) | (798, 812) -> 0.77 K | 1.93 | 1.72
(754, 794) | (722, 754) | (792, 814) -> 1.06 K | 1.88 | 1.72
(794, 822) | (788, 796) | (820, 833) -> -0.06 K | 1.76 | 1.64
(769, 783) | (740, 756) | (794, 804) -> 0.19 K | 1.77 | 1.73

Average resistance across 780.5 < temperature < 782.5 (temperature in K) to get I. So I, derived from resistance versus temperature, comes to 1.75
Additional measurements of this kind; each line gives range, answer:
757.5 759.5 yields 1.74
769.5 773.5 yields 1.73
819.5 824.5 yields 1.66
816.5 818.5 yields 1.68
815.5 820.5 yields 1.68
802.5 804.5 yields 1.72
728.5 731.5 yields 1.9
